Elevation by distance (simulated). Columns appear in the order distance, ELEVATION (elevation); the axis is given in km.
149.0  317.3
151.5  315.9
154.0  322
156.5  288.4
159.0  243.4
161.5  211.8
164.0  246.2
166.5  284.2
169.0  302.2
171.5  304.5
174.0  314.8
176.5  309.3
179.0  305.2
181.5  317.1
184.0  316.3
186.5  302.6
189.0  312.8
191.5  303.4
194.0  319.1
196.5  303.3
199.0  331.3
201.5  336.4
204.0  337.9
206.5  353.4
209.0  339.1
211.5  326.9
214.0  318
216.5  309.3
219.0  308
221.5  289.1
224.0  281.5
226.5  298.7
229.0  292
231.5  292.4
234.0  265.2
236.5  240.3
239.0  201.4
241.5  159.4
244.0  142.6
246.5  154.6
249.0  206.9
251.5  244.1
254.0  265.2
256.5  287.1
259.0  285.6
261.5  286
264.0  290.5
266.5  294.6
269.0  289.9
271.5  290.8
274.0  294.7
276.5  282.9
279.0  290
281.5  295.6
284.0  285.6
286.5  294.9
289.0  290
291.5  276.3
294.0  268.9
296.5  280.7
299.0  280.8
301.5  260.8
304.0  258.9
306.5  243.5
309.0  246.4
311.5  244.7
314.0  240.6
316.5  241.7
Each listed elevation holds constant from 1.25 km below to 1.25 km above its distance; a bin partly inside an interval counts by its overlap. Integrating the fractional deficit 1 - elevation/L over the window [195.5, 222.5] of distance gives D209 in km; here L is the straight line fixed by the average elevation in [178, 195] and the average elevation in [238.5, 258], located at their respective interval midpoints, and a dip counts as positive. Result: -4.9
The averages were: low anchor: 311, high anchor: 209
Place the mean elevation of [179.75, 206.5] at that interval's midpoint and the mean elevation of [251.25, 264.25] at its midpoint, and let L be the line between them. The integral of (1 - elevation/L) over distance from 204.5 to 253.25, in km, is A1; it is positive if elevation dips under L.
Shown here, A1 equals 5.3 km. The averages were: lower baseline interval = 319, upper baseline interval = 278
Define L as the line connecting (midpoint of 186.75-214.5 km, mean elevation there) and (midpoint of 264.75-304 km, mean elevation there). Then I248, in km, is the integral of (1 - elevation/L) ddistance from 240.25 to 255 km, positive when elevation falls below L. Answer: 5.3 km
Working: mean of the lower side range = 325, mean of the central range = 194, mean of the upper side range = 284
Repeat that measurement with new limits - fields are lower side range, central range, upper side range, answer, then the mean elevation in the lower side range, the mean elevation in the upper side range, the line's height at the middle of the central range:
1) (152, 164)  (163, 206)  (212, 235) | -4.7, 267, 296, 279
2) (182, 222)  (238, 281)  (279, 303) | 6.2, 320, 282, 295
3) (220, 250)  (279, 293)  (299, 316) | -2.4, 236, 251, 247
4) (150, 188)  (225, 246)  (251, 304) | 3.8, 293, 283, 286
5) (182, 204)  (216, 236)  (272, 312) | 0.9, 317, 276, 303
